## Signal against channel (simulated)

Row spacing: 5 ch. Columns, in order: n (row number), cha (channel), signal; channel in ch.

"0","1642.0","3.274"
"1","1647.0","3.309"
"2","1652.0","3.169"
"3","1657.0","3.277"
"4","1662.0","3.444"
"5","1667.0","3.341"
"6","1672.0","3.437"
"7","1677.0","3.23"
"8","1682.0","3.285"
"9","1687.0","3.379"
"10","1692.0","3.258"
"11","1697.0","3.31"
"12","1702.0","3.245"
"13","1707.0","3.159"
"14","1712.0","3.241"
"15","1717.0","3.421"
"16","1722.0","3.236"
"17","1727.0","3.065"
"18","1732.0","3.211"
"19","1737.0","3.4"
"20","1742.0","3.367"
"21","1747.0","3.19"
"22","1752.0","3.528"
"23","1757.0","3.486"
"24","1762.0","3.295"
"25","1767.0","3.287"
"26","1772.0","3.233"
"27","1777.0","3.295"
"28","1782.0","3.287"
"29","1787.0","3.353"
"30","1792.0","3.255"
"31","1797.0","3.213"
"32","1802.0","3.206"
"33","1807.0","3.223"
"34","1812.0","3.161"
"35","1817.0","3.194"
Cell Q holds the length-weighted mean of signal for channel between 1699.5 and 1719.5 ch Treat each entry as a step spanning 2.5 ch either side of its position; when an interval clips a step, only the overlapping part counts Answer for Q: 3.27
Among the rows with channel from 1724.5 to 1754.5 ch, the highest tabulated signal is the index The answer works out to 3.528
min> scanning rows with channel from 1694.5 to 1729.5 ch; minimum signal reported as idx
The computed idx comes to 3.065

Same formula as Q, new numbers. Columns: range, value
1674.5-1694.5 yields 3.29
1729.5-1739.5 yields 3.31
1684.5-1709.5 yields 3.27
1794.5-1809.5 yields 3.21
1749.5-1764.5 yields 3.44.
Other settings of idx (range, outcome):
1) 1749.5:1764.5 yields 3.295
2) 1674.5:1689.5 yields 3.23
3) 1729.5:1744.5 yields 3.211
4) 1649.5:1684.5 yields 3.169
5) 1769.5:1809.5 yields 3.206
